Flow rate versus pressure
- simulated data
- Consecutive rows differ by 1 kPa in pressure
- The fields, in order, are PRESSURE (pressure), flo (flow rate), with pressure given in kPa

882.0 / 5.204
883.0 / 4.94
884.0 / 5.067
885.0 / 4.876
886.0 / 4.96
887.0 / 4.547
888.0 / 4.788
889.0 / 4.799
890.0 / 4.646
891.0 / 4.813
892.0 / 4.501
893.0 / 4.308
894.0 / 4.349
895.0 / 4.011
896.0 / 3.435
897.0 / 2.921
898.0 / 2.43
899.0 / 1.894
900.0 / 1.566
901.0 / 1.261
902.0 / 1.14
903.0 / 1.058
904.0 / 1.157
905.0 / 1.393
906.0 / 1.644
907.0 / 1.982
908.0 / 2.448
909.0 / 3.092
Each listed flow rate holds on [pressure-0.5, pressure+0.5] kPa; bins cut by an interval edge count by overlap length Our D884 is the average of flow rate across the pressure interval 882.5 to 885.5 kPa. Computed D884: 4.96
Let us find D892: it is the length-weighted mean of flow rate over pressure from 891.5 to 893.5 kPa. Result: 4.4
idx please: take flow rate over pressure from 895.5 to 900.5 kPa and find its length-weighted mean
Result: 2.45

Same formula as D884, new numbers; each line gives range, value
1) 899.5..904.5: 1.24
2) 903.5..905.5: 1.27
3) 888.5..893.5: 4.61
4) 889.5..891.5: 4.73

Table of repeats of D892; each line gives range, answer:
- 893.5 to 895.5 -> 4.18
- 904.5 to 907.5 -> 1.67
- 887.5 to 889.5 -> 4.79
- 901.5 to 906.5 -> 1.28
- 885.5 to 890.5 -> 4.75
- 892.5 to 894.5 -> 4.33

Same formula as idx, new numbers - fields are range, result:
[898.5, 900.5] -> 1.73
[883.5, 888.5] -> 4.85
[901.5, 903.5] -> 1.1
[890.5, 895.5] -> 4.4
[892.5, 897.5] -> 3.8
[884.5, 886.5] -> 4.92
